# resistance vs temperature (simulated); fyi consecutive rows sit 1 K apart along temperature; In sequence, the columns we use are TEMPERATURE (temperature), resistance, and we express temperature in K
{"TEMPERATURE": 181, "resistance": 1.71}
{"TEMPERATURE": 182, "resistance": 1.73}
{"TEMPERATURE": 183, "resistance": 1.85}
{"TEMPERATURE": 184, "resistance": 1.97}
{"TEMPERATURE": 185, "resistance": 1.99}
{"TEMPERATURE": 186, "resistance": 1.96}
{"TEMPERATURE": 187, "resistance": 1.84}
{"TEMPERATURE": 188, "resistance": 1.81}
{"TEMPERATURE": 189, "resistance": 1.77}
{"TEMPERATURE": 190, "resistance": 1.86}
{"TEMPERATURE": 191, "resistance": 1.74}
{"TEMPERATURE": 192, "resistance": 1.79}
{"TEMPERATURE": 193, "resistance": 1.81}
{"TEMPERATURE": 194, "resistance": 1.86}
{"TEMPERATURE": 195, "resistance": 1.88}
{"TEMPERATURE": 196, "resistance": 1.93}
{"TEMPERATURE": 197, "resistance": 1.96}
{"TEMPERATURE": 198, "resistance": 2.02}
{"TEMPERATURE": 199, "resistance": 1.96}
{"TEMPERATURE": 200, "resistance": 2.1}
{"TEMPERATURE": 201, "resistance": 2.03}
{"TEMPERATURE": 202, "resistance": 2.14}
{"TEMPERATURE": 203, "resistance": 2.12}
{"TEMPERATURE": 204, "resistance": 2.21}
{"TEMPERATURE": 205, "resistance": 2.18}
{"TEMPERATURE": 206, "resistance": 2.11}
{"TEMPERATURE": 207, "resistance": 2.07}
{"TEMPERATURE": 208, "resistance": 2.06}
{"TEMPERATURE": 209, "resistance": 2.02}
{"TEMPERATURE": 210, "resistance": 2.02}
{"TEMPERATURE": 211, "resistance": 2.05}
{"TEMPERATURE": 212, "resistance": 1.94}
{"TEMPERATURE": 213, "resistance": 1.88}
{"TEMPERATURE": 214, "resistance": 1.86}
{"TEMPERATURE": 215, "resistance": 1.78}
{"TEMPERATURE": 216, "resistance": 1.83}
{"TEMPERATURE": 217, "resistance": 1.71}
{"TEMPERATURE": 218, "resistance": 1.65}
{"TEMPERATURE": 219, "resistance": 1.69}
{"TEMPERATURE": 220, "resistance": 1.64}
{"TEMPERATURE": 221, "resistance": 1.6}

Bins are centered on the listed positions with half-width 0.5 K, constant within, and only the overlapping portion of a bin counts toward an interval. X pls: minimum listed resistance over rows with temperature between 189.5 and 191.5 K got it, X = 1.74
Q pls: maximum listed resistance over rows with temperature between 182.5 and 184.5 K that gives 1.97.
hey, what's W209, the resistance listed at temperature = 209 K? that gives 2.02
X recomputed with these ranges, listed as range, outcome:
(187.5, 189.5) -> 1.77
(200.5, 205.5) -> 2.03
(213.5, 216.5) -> 1.78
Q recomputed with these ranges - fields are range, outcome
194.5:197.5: 1.96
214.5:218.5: 1.83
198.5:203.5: 2.14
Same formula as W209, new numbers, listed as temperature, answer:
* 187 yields 1.84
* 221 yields 1.6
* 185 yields 1.99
